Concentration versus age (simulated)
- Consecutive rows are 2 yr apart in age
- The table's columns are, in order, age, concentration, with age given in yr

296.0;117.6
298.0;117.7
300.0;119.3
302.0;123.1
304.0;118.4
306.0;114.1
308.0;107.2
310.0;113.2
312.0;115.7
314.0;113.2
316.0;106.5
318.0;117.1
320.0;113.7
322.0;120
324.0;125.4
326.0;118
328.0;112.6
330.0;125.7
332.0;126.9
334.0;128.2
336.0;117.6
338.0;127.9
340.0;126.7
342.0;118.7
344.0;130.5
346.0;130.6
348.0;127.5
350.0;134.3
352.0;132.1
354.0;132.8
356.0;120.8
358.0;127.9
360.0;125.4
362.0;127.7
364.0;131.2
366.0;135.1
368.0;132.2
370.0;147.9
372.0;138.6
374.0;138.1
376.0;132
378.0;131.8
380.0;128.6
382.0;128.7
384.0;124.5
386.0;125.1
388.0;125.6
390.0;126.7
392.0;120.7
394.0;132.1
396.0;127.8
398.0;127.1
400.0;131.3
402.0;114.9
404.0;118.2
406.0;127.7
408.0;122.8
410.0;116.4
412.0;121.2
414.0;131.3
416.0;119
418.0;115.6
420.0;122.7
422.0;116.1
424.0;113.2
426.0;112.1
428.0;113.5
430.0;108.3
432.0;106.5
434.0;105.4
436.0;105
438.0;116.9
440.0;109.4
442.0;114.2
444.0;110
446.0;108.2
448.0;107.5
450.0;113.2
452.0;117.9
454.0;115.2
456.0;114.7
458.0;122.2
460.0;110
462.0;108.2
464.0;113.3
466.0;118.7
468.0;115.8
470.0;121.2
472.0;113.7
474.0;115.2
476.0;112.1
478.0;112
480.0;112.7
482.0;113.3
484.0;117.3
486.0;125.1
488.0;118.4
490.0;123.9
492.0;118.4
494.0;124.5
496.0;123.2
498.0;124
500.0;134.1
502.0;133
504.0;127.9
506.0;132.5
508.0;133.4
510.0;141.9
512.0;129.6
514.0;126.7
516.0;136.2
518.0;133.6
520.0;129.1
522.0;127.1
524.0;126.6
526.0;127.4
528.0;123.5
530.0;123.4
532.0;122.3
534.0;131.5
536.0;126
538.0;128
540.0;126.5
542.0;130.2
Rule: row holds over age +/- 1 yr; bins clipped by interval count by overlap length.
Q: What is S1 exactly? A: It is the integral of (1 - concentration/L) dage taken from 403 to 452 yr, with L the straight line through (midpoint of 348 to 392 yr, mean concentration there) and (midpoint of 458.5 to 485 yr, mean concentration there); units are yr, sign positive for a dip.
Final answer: 2.6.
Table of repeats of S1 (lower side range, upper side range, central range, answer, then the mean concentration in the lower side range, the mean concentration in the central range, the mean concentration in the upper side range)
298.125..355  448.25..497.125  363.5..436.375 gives -3.0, 121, 124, 117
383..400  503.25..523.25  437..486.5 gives 5.9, 126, 114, 132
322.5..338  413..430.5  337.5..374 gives -3.0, 122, 131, 117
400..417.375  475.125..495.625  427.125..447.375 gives 1.8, 122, 110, 118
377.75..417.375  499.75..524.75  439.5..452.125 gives 1.6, 125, 111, 132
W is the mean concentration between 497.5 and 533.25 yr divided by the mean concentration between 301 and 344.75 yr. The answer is 1.09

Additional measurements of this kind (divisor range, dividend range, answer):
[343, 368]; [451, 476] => 0.89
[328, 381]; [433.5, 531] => 0.93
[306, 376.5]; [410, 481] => 0.91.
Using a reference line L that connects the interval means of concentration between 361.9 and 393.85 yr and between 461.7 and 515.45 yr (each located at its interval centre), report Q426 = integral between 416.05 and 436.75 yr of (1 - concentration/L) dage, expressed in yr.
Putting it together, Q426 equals 2.4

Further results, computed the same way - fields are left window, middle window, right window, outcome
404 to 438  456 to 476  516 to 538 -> 1.0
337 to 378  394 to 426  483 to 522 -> 2.0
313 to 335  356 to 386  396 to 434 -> -3.2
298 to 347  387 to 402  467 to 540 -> -0.6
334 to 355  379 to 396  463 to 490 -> -0.3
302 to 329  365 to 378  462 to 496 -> -2.4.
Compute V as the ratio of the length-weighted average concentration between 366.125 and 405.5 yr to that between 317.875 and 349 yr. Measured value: 1.05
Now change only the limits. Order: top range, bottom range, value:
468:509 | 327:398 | 0.95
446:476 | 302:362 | 0.94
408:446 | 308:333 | 0.98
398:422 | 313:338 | 1.02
